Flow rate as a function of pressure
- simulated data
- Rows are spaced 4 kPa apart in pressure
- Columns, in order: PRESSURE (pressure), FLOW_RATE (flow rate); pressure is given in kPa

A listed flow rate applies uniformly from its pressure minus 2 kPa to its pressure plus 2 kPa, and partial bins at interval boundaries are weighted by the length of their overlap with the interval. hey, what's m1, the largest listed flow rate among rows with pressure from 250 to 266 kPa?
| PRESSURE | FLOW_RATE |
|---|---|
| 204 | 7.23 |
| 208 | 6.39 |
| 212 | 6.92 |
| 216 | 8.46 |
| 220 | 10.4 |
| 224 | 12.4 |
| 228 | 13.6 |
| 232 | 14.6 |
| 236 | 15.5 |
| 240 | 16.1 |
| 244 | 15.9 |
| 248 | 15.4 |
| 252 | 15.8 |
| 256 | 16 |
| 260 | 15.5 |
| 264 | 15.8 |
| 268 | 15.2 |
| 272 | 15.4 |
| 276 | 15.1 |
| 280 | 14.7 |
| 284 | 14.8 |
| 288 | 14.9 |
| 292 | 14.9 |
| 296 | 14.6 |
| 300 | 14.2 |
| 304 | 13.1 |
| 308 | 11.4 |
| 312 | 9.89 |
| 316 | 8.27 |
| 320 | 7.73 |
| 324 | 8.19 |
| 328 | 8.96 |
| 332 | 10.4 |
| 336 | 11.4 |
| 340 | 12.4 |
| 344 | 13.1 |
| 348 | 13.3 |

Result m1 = 16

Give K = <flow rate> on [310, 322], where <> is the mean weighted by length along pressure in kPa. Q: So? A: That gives 8.63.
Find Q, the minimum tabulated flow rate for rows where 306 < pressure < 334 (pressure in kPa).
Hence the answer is 7.73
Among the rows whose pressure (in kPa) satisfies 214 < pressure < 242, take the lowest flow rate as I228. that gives 8.46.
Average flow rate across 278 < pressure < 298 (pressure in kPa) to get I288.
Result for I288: 14.8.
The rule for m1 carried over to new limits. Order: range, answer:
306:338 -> 11.4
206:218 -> 8.46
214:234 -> 14.6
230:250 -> 16.1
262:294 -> 15.8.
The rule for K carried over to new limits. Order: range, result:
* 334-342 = 11.9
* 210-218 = 7.69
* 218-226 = 11.4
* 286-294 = 14.9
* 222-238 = 14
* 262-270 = 15.5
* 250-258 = 15.9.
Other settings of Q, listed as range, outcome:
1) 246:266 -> 15.4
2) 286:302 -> 14.2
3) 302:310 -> 11.4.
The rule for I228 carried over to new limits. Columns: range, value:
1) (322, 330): 8.19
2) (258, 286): 14.7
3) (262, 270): 15.2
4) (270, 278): 15.1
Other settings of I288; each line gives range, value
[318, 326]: 7.96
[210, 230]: 10.4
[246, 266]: 15.7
